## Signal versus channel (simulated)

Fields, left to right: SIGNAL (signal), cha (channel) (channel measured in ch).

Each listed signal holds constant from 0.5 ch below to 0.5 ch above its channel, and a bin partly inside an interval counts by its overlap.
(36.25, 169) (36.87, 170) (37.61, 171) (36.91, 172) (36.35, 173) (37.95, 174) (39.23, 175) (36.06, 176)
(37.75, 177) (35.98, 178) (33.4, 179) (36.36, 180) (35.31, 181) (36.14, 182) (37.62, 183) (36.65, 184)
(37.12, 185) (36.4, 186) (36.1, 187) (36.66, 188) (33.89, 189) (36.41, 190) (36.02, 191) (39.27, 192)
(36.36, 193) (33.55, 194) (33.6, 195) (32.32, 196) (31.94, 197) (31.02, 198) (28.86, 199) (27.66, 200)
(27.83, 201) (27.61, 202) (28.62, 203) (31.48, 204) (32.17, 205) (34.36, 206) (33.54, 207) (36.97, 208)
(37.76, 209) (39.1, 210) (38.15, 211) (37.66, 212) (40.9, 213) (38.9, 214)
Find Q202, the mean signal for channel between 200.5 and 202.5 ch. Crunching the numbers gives 27.7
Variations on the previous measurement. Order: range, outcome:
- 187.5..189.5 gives 35.3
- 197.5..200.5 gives 29.2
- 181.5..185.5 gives 36.9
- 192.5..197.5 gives 33.6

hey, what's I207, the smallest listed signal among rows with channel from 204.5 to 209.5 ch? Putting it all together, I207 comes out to 32.17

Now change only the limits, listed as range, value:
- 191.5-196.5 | 32.32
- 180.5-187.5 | 35.31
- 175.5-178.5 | 35.98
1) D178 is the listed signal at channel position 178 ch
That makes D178 35.98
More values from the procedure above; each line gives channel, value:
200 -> 27.66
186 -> 36.4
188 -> 36.66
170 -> 36.87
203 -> 28.62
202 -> 27.61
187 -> 36.1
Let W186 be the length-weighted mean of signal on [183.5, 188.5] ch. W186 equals 36.6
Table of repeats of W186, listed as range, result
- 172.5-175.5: 37.8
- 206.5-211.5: 37.1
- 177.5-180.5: 35.2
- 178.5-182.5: 35.3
